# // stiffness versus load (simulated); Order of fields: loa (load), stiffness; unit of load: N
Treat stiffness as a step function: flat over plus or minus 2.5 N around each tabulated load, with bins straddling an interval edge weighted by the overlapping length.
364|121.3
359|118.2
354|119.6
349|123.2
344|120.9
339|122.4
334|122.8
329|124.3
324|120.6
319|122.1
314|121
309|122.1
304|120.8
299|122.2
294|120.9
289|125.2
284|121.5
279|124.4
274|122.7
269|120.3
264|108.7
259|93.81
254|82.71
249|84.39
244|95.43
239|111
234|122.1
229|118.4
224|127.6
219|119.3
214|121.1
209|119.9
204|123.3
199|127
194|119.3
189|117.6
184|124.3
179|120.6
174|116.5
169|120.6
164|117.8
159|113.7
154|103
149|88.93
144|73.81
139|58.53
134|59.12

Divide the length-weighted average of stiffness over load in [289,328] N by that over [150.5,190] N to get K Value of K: 1.05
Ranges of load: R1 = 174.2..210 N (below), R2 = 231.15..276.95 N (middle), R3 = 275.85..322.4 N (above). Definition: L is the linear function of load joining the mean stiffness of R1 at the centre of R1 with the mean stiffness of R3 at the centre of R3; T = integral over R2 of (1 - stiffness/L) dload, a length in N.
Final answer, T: 6.40 N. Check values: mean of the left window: 121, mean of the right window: 122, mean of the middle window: 105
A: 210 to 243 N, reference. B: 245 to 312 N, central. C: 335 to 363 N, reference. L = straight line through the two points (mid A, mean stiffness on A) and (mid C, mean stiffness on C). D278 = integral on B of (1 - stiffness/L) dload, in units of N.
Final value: 3.9 N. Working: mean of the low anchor 119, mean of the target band 113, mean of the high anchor 121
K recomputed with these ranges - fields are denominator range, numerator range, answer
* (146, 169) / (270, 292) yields 1.15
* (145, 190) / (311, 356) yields 1.09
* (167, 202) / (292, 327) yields 1.00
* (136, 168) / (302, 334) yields 1.31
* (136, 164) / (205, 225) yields 1.35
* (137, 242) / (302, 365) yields 1.08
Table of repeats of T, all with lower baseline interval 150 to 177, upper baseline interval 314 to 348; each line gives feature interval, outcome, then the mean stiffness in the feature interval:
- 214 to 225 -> -0.6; 122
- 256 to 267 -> 1.6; 101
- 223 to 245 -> 0.3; 115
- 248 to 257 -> 2.6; 84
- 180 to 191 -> -0.7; 121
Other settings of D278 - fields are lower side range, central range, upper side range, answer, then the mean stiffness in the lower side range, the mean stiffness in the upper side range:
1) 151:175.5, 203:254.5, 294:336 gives 2.2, 114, 122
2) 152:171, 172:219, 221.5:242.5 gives -2.0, 114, 119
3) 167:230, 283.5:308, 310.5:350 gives -0.1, 121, 122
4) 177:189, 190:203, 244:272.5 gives -0.6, 122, 98.6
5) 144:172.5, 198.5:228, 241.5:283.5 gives -4.8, 106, 105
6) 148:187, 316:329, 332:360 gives -0.2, 114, 121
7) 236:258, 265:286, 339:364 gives -4.1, 94.1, 121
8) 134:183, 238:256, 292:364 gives 3.1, 100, 122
